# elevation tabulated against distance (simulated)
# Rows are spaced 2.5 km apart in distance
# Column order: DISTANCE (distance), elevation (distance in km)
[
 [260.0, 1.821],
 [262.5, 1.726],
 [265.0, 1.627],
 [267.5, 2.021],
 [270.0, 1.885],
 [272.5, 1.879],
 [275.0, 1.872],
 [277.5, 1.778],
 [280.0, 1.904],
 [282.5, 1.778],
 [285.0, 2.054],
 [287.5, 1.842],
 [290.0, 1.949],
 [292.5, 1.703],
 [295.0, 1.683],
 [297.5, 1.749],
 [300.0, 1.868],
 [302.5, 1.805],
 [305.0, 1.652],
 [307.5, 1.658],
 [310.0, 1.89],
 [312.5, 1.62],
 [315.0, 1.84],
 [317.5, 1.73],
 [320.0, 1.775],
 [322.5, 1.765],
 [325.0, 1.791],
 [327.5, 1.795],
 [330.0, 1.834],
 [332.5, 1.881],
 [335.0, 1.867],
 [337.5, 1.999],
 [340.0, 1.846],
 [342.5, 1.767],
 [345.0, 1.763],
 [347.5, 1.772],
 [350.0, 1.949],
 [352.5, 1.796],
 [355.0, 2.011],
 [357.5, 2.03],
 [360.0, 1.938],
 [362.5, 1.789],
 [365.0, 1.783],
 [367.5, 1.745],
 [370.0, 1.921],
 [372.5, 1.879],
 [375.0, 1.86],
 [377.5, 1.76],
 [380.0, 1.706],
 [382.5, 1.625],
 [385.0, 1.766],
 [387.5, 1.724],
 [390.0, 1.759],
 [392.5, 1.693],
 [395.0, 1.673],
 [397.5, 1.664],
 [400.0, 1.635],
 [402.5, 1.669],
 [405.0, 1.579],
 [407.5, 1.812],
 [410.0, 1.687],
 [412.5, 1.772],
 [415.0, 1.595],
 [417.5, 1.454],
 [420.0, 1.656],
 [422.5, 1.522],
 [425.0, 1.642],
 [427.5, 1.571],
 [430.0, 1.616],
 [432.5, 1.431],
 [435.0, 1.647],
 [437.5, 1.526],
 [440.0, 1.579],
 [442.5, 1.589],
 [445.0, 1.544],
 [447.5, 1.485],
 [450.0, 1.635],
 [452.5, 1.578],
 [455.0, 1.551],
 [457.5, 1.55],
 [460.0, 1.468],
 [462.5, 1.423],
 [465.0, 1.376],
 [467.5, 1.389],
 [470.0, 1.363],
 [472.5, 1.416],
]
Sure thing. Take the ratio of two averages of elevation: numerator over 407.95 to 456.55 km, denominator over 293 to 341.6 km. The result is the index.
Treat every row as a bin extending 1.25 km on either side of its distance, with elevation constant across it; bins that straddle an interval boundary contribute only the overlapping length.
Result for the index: 0.9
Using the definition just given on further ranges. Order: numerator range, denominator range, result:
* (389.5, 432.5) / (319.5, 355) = 0.89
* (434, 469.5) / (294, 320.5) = 0.87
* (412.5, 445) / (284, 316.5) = 0.88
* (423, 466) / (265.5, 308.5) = 0.84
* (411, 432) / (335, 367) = 0.86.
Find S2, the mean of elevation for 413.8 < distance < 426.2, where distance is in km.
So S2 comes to 1.57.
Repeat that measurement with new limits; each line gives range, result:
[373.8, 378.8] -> 1.81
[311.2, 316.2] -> 1.73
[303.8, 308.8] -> 1.66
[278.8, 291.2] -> 1.91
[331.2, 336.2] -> 1.87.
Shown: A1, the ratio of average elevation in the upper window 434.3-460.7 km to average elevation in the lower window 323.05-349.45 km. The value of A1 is 0.85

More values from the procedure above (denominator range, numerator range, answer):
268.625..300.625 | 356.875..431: 0.93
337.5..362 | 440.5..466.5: 0.81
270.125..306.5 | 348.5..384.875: 1.01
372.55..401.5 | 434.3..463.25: 0.90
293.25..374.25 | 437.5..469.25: 0.83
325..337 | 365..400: 0.95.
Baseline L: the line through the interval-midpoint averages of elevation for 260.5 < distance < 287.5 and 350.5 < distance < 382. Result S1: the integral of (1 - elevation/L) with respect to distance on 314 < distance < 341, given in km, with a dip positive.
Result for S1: 0.3 km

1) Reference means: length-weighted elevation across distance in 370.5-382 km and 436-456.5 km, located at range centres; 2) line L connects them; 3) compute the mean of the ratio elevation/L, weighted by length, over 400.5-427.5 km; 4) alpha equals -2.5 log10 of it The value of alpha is 0.023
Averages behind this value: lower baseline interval 1.8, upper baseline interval 1.56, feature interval 1.64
